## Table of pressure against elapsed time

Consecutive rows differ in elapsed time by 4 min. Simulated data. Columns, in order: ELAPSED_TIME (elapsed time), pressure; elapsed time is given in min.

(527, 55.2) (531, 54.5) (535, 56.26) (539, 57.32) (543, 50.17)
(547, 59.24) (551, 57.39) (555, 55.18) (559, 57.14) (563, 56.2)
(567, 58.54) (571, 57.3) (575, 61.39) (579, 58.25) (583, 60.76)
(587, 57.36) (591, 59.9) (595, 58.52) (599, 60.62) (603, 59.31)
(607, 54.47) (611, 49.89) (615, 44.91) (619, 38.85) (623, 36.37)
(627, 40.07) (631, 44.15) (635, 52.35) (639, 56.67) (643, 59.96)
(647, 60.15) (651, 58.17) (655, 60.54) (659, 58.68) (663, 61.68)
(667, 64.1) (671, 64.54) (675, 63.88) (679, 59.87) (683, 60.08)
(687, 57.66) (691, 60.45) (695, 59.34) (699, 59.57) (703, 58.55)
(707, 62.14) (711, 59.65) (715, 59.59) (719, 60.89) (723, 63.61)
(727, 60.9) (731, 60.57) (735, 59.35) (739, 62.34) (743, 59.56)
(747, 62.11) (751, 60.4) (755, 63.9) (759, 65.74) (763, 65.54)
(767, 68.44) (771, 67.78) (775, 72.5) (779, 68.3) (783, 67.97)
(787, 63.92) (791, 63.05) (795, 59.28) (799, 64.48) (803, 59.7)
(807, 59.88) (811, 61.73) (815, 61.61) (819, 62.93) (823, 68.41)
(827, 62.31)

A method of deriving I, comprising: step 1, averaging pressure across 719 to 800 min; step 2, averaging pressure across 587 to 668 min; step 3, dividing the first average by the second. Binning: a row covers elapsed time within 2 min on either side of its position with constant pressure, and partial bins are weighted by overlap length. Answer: 1.19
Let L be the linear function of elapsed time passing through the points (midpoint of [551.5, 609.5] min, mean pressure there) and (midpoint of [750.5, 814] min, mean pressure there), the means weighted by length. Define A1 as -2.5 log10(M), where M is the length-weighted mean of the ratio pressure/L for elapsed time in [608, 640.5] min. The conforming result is 0.29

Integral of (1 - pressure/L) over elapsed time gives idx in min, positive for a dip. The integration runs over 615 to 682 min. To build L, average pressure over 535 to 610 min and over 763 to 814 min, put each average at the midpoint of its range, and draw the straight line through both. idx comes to 6.0 min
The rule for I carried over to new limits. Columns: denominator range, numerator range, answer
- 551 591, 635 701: 1.03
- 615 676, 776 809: 1.17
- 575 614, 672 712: 1.05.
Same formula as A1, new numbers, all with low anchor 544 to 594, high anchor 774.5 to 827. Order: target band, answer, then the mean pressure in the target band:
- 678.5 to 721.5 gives 0.027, 59.8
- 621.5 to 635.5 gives 0.366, 42.5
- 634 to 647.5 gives 0.047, 57.3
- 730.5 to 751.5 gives 0.028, 60.8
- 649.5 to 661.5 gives 0.017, 59.3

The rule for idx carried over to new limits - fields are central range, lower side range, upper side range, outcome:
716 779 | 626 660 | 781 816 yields -3.9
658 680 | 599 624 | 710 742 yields -3.0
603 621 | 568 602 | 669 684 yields 3.5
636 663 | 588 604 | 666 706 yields 0.6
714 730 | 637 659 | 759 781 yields 0.8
